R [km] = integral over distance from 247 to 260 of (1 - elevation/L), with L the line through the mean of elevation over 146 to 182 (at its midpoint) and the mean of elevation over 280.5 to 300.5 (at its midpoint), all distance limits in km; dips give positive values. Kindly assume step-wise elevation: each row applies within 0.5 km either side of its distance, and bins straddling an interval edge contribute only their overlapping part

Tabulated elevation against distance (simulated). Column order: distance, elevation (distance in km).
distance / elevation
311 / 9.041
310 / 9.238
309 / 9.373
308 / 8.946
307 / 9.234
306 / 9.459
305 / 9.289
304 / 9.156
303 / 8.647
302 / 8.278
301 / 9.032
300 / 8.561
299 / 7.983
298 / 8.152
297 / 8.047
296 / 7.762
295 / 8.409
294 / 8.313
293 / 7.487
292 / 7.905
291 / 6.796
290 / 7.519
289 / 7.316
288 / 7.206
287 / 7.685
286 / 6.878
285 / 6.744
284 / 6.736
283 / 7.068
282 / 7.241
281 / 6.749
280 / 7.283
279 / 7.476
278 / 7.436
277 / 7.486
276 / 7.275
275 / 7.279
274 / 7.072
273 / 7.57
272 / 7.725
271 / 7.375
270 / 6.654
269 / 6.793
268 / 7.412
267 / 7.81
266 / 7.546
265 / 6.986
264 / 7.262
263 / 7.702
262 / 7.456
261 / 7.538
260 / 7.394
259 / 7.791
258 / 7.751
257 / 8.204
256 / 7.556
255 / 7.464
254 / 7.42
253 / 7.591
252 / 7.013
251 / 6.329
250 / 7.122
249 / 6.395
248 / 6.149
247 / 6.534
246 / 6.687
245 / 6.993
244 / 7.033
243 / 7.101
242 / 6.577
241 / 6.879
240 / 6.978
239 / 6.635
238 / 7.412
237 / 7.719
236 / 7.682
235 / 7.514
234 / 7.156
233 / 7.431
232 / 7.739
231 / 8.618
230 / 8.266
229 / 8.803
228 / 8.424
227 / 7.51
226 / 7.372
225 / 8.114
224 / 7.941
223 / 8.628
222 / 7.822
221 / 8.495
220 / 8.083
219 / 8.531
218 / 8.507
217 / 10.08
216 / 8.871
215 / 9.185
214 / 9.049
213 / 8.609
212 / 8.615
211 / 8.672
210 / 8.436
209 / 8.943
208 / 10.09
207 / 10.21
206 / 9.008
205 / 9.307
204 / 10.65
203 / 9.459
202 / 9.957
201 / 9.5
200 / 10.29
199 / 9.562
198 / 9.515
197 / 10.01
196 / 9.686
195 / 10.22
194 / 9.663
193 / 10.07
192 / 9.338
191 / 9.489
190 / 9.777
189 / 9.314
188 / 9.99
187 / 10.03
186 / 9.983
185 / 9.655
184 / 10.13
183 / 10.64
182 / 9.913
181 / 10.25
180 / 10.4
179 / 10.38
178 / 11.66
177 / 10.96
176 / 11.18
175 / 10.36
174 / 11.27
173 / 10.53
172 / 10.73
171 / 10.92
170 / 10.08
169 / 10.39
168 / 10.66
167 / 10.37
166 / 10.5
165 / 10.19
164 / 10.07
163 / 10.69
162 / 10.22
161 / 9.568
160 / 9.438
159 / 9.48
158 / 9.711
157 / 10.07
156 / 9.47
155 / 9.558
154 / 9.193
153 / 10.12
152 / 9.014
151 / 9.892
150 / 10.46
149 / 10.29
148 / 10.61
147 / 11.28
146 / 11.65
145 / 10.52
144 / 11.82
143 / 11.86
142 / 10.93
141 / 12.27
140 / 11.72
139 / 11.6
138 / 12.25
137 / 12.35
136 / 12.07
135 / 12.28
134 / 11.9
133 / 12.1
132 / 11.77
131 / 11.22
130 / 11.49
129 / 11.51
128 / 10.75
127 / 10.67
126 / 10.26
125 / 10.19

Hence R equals 1.7 km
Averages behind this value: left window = 10.3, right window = 7.53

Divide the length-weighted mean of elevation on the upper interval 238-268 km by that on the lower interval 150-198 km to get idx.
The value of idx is 0.7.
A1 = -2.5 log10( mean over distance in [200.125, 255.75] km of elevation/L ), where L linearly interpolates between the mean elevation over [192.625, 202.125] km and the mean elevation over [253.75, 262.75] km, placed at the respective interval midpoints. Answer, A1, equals 0.09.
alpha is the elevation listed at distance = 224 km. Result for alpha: 7.941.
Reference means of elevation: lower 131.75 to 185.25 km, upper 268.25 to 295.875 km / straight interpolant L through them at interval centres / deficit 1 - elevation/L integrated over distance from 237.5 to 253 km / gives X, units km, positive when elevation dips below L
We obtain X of 2.8 km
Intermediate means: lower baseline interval 10.7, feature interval 6.81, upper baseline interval 7.32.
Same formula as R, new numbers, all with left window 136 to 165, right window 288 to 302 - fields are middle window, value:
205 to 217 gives 0.5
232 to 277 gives 7.4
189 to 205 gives -0.1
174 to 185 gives -0.6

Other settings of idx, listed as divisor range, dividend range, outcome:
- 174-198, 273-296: 0.72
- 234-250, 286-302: 1.13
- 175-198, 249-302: 0.74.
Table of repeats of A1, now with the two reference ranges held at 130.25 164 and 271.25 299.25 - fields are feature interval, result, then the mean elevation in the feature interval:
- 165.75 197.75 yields -0.030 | 10.3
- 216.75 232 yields 0.080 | 8.3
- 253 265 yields 0.072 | 7.57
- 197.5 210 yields -0.025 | 9.66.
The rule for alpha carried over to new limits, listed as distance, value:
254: 7.42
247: 6.534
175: 10.36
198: 9.515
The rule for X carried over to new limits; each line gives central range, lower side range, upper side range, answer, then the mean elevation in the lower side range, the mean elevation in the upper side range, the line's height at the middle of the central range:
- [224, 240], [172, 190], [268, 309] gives 2.5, 10.4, 7.77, 9.14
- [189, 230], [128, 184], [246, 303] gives 0.7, 10.8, 7.43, 9.25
